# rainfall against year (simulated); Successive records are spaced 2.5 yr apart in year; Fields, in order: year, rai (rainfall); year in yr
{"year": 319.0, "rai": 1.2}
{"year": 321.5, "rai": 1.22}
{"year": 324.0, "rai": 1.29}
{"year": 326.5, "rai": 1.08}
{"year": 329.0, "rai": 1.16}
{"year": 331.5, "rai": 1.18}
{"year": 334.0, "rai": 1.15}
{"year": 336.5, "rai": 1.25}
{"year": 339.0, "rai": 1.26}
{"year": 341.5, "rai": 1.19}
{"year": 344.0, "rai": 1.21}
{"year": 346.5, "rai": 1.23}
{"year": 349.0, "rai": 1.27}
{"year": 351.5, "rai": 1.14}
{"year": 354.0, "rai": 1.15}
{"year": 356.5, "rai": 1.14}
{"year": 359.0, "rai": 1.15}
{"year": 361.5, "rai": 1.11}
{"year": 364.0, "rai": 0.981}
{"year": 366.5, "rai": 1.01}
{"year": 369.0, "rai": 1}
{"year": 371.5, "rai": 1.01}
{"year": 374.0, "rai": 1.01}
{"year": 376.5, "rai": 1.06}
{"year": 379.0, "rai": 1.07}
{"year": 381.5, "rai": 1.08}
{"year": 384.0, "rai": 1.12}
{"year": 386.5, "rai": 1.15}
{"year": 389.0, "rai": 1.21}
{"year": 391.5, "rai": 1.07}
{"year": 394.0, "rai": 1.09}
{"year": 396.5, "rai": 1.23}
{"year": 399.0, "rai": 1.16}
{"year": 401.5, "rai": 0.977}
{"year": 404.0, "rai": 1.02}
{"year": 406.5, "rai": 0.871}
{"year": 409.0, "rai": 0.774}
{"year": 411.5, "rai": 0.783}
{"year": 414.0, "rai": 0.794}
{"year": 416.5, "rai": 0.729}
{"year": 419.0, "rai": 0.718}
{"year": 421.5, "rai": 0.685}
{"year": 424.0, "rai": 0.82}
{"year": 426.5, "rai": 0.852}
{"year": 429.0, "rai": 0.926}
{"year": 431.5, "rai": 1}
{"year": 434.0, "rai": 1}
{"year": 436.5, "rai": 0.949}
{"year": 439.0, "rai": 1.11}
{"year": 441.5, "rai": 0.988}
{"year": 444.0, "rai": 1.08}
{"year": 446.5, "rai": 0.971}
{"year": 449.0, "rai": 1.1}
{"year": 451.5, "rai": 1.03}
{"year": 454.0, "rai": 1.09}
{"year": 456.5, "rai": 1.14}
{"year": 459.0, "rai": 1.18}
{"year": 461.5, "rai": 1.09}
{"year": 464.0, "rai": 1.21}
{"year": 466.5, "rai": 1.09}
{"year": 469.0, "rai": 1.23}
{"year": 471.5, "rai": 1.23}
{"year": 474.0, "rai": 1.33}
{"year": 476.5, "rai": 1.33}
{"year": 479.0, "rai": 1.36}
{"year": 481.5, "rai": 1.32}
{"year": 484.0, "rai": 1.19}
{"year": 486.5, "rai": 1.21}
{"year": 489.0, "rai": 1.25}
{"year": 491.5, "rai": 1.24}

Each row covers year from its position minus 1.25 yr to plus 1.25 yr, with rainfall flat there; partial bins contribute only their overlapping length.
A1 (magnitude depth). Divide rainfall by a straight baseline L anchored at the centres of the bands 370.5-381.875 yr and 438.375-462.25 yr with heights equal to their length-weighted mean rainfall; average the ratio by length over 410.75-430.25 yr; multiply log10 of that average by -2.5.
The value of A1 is 0.33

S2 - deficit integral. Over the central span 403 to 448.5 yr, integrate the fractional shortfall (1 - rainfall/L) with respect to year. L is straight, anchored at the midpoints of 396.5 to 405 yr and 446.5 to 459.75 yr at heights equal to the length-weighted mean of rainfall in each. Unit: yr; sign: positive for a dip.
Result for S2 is 8.0 yr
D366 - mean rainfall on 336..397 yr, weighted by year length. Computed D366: 1.12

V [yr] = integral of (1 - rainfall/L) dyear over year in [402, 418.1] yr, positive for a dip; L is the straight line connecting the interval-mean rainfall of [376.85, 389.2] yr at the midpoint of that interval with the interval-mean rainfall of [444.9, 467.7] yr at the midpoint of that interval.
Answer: 4.0 yr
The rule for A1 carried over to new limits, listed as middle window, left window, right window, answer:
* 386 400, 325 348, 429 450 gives -0.05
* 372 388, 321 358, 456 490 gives 0.12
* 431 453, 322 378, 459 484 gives 0.18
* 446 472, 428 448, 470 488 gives 0.02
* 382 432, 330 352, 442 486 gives 0.24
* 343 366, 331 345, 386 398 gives 0.04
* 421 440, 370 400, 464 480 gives 0.27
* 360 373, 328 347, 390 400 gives 0.15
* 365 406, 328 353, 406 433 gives -0.10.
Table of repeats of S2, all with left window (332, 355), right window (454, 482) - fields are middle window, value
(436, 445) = 1.33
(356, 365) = 0.84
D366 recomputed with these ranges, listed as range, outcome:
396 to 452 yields 0.933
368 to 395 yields 1.08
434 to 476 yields 1.11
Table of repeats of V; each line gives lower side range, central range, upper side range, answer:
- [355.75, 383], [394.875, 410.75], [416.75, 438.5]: -0.8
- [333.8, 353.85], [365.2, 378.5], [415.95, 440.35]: 1.0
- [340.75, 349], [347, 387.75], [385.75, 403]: 2.9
